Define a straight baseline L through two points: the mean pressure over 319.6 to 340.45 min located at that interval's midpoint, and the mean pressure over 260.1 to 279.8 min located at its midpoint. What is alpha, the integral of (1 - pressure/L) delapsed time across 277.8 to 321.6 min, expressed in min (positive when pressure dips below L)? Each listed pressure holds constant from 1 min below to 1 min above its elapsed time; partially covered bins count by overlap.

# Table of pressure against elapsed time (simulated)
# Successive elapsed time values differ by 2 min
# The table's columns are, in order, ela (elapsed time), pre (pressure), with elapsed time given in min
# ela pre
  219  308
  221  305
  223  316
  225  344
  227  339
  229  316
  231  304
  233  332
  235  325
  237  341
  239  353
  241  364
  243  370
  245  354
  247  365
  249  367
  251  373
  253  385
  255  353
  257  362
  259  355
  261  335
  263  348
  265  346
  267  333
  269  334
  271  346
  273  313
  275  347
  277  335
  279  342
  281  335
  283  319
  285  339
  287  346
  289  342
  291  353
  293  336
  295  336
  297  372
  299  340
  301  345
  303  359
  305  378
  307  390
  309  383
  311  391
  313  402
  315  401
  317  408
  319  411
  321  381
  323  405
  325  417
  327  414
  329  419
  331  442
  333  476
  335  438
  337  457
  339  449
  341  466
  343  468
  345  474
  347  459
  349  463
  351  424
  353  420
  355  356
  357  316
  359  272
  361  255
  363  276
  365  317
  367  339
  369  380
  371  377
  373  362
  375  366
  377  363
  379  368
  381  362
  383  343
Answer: 2.3 min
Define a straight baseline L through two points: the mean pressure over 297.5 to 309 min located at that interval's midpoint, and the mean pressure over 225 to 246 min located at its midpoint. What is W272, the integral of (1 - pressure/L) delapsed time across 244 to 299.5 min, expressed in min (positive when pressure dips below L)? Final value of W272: 1.0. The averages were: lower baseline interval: 340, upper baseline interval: 365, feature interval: 347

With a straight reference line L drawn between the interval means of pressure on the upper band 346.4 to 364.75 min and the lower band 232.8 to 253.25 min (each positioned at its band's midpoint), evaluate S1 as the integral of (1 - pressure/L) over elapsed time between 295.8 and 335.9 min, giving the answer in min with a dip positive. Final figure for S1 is -4.7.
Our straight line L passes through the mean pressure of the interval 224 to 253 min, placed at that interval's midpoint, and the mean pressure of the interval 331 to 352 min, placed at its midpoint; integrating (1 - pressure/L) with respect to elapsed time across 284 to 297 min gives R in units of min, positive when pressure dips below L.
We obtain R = 1.9 min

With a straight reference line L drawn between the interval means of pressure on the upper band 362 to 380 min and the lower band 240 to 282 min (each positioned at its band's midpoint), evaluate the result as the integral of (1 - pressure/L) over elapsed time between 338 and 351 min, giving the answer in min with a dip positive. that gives -4.1 min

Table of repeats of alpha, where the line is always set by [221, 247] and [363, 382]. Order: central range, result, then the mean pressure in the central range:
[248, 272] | -0.84 min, 353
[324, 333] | -2.04 min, 429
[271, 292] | 0.38 min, 338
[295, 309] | -0.69 min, 363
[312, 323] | -1.67 min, 401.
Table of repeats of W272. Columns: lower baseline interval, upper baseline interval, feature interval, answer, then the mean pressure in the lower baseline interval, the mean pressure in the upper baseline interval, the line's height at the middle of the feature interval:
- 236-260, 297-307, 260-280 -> 1.3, 362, 361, 361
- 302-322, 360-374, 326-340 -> -2.9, 390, 329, 367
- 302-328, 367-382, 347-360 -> -0.2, 395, 366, 377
